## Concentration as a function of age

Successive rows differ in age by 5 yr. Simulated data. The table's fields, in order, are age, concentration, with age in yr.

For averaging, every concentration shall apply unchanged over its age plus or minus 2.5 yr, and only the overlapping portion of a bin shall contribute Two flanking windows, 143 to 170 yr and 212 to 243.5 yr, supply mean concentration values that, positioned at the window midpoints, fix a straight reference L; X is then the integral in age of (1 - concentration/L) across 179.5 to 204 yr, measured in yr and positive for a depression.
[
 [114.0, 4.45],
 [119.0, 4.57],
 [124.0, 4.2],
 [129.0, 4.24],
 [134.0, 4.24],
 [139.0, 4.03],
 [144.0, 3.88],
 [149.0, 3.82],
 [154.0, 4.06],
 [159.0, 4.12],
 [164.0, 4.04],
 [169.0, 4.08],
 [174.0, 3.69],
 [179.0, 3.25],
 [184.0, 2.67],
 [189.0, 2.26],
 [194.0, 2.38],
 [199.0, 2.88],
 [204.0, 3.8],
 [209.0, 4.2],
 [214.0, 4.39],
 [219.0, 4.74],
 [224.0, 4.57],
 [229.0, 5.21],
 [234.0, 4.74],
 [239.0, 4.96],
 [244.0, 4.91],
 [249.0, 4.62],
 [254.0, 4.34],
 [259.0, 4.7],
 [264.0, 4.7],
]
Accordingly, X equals 9.3 yr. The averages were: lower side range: 4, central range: 2.73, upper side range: 4.78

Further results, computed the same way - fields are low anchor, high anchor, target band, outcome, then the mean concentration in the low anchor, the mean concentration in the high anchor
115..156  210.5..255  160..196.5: 9.6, 4.14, 4.72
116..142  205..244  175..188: 4.4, 4.25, 4.67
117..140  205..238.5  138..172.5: 2.9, 4.26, 4.62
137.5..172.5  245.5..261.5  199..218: 1.3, 3.99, 4.58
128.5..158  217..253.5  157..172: 0.5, 4.04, 4.8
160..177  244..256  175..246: 6.3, 3.93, 4.58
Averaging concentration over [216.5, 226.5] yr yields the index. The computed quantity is 4.66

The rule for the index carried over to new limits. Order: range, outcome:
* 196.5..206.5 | 3.34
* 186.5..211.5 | 3.1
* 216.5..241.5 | 4.84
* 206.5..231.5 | 4.62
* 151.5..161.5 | 4.09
